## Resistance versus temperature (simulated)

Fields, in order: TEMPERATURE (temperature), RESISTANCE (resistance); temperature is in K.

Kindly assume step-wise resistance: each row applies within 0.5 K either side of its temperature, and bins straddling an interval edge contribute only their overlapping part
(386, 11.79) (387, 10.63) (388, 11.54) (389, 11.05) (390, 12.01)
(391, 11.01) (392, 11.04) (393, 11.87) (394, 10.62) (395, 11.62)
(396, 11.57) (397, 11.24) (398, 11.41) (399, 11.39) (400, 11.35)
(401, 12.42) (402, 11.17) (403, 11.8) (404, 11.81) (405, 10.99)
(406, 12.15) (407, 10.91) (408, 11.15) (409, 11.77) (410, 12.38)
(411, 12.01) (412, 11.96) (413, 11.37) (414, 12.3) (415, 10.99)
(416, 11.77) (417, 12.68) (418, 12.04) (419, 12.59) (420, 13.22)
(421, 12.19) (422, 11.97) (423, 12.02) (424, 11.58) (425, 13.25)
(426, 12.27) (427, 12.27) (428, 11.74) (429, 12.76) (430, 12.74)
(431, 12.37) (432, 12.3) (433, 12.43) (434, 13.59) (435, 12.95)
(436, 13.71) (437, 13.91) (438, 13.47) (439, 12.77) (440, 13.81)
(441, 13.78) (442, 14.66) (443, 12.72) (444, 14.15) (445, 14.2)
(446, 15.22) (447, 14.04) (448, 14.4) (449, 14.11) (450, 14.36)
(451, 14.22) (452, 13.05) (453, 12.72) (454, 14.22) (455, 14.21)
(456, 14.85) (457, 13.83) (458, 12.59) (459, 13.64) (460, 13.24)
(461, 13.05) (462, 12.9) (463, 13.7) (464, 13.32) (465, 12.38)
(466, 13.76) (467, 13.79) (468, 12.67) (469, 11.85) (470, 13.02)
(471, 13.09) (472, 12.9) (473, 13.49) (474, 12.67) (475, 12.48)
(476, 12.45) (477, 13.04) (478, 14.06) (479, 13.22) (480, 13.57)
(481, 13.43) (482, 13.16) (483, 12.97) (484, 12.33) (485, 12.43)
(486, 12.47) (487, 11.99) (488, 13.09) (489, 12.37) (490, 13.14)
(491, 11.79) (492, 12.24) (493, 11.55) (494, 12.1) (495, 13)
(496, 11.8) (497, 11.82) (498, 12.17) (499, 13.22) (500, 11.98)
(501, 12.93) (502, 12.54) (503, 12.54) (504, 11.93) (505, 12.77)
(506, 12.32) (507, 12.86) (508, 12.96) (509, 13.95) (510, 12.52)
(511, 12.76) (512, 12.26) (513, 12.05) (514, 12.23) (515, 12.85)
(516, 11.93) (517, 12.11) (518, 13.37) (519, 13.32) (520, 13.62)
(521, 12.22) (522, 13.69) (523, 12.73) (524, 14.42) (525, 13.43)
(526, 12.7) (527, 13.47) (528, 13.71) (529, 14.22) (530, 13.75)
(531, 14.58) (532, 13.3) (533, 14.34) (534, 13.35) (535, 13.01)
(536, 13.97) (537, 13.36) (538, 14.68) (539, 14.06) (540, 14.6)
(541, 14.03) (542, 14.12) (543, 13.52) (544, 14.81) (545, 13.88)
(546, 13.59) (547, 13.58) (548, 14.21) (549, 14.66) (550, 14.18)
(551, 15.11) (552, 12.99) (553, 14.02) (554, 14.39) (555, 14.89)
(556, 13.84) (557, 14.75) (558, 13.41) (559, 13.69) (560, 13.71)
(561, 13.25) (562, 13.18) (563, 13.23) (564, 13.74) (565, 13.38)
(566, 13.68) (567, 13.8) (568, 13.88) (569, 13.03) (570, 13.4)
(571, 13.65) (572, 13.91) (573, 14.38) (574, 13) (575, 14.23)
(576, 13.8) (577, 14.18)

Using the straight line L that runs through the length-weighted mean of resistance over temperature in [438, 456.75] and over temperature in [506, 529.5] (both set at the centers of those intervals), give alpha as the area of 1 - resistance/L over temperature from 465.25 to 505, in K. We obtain 2.23 K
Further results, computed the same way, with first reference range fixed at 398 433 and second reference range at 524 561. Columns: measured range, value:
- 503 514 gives 0.7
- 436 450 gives -1.7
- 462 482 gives -0.4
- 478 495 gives 0.5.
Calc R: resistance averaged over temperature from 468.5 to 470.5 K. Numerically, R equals 12.4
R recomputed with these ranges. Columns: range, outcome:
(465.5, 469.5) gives 13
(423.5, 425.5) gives 12.4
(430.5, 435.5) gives 12.7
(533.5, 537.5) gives 13.4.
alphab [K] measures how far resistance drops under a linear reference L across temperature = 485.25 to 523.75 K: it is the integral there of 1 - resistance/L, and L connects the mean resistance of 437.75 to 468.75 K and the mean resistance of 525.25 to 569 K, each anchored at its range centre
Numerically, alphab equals 3.4 K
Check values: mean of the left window 13.7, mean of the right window 13.9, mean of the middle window 12.6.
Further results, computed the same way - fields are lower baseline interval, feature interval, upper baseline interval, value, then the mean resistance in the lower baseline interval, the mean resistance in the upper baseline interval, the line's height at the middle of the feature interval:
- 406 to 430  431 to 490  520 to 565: -3.1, 12.1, 13.8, 12.7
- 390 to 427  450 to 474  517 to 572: -1.5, 11.8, 13.8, 12.6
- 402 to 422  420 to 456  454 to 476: -2.1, 11.9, 13.2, 12.5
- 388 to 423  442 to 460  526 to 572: -2.2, 11.7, 13.9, 12.4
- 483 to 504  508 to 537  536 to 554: 0.3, 12.4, 14.1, 13.3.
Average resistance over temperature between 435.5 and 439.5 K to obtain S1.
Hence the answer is 13.5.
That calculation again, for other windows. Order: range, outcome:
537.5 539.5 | 14.4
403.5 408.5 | 11.4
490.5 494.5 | 11.9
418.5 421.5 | 12.7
